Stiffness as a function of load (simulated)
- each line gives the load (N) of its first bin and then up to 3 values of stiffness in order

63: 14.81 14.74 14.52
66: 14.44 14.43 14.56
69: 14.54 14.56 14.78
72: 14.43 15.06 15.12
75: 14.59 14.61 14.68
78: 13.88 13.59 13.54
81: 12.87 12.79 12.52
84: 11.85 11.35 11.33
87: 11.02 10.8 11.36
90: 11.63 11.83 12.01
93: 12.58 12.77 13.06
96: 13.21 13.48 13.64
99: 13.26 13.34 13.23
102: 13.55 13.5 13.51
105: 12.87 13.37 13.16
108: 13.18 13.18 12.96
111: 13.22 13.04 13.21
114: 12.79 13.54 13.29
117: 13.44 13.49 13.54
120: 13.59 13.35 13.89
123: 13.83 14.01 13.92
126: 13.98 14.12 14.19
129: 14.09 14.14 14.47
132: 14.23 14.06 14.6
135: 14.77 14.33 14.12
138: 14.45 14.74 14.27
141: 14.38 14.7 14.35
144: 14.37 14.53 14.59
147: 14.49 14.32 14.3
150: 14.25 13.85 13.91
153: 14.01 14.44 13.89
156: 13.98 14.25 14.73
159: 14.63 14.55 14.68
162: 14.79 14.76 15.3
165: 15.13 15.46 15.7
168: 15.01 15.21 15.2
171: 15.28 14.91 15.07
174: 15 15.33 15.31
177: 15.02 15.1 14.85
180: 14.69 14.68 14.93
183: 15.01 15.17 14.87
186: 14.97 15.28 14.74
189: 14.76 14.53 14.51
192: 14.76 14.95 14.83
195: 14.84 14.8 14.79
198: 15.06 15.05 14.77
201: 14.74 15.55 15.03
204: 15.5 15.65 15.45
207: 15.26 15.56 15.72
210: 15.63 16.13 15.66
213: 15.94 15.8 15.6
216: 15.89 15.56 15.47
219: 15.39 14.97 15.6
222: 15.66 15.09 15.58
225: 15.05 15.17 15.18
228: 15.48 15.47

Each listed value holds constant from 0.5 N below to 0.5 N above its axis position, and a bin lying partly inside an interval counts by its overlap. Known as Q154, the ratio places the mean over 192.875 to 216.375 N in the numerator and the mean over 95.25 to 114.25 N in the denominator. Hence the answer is 1.16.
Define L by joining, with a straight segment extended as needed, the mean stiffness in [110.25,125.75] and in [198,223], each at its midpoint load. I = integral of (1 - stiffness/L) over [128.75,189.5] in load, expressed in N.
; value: -1.3 N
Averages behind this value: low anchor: 13.5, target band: 14.7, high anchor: 15.5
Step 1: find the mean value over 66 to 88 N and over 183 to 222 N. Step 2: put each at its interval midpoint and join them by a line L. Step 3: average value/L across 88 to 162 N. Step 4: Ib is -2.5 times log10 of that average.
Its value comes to 0.039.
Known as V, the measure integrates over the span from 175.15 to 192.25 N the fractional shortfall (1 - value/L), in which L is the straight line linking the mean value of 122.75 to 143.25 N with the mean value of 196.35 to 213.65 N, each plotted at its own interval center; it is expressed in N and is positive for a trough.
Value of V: 0.17 N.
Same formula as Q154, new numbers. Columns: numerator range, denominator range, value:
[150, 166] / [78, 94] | 1.19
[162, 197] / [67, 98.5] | 1.14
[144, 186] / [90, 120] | 1.12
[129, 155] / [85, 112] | 1.13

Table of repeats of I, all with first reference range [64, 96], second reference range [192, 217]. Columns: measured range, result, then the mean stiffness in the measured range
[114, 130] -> 0.3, 13.7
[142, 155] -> 0.1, 14.3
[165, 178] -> -0.4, 15.2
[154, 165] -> 0.0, 14.6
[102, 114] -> 0.5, 13.2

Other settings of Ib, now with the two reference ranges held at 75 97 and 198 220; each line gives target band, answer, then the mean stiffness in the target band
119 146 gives -0.04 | 14.2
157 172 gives -0.04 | 15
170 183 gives -0.02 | 15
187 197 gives 0.02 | 14.8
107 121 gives 0.00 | 13.3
